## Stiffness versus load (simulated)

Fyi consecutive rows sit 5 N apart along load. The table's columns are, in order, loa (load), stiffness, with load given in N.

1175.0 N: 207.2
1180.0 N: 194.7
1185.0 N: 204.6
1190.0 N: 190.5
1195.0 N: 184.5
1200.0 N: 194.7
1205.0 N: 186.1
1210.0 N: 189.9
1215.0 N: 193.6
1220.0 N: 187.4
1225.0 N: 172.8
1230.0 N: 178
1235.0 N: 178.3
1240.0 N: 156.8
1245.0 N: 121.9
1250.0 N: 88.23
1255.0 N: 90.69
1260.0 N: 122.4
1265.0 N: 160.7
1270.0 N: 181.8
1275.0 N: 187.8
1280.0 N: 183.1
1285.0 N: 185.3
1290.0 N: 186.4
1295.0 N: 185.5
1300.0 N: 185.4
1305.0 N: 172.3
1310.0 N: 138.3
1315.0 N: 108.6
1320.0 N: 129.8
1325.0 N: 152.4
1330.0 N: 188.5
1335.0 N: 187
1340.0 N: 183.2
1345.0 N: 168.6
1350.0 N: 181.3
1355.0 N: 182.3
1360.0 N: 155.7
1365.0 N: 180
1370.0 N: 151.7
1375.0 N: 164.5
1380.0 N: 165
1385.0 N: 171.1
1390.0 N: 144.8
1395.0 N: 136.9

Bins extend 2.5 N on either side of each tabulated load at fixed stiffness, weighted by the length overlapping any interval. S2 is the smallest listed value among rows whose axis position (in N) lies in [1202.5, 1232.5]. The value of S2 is 172.8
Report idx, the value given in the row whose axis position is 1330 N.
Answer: 188.5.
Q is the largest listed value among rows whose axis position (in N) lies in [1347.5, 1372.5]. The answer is 182.3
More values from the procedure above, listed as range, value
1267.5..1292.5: 187.8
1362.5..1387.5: 180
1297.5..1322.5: 185.4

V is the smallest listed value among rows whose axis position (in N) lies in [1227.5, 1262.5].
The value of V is 88.23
